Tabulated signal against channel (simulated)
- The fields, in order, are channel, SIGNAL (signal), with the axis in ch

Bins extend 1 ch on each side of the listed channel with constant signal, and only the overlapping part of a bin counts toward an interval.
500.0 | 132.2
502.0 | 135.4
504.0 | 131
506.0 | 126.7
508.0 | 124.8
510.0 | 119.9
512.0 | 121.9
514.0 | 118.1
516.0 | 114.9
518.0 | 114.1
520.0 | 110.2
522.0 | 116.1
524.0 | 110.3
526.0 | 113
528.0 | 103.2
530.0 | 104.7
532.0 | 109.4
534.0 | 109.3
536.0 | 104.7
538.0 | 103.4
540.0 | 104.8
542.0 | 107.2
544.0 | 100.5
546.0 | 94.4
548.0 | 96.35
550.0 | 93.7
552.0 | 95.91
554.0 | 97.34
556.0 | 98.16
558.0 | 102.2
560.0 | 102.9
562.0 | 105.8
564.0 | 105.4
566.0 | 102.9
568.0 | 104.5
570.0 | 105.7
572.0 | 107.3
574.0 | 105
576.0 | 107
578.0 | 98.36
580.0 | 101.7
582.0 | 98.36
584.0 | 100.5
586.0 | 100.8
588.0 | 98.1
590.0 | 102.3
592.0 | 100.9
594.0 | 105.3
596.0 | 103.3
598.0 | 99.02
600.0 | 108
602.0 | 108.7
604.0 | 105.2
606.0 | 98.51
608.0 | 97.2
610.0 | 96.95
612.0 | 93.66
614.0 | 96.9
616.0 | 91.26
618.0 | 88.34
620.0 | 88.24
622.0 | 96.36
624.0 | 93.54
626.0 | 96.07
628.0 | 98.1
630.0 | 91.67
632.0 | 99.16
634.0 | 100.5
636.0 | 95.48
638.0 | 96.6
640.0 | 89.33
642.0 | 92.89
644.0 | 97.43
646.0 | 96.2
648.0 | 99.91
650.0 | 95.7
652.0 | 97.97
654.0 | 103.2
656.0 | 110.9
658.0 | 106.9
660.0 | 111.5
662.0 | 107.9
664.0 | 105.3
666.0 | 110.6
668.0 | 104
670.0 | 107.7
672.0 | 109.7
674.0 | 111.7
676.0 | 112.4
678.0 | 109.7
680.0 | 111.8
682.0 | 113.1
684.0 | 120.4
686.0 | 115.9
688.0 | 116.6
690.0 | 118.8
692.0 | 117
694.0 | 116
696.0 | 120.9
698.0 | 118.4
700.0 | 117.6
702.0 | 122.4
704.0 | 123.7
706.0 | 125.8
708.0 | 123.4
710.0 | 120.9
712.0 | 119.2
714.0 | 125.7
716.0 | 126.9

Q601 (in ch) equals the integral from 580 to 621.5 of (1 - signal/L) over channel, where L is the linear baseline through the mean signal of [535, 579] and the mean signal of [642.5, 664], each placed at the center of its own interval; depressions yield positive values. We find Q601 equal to 1.3 ch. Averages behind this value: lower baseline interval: 102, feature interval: 99.1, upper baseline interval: 103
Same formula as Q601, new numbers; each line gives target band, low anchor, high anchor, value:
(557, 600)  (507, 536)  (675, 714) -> 4.5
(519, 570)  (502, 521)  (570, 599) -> 3.9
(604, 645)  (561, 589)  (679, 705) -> 5.3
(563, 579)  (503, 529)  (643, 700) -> 1.4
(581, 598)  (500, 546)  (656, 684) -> 1.7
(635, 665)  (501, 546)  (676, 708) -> 4.2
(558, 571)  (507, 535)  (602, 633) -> 0.2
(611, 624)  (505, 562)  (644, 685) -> 1.8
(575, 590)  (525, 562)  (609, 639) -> -0.3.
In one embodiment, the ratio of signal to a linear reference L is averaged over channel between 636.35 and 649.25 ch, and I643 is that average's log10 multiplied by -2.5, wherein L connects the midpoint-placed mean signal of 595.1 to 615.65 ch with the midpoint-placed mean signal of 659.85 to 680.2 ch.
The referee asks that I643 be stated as 0.11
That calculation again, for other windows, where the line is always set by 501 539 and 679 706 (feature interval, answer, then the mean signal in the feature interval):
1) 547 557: 0.201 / 96.3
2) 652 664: 0.103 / 107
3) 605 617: 0.216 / 95.7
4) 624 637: 0.210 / 96.6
